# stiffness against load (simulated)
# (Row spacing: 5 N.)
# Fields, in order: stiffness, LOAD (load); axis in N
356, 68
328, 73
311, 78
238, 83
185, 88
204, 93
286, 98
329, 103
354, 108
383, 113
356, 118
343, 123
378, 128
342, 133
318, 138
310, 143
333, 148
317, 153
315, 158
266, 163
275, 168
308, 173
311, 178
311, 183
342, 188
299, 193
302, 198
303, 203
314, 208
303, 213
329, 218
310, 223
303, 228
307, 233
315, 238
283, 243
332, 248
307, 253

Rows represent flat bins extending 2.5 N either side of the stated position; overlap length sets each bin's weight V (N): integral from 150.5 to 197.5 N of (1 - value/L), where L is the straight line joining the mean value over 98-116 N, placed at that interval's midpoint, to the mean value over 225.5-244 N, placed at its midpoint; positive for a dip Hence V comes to 2.71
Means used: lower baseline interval 346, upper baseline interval 304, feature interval 305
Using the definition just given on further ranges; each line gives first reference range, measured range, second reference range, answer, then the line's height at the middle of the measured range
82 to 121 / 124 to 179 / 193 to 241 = -2.9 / 301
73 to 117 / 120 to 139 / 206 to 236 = -3.3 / 296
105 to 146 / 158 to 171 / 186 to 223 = 2.0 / 330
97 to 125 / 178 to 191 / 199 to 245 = -0.1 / 320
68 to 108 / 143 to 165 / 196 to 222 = -0.9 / 296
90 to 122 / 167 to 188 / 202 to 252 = 0.3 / 313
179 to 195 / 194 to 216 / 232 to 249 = 0.6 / 314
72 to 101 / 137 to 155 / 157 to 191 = -2.0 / 288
